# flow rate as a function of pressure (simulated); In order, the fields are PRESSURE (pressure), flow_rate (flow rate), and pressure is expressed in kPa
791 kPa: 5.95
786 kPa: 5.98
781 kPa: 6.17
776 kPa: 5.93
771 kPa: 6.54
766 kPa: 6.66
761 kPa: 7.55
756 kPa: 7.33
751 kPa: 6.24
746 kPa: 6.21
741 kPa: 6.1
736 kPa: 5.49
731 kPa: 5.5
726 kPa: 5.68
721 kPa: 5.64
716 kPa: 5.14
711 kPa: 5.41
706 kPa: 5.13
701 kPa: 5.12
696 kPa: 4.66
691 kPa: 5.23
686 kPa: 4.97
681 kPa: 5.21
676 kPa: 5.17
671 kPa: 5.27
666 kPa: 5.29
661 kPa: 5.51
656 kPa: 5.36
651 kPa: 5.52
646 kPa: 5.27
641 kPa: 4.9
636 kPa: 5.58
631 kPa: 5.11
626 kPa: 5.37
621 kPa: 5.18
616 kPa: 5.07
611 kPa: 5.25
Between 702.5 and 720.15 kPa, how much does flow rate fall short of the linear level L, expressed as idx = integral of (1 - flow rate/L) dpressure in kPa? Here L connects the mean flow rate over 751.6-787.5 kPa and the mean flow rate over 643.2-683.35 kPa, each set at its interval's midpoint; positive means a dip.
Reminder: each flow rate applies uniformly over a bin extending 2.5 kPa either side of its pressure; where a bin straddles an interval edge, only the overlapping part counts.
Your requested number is 1.9 kPa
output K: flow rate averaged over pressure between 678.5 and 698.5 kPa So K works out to 5.02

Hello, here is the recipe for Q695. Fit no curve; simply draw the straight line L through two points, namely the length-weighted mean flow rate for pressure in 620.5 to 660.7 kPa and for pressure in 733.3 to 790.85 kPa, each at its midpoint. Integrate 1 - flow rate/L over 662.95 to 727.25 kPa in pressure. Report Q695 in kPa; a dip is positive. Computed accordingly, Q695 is 6.2 kPa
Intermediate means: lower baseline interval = 5.3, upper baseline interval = 6.36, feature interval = 5.22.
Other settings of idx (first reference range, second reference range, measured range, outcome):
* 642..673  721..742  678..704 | 2.1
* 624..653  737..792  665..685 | 1.4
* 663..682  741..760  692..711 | 2.3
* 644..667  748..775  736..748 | 1.0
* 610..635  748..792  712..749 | 2.9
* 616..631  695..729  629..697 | 0.2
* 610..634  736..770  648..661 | 0.2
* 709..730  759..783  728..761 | -1.3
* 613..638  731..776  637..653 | 0.5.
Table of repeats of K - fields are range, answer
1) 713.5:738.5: 5.49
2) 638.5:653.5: 5.23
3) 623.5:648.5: 5.25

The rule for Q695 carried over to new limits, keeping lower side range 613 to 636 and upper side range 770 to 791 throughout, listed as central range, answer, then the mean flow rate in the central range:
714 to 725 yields 0.6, 5.44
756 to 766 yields -2.1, 7.27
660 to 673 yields 0.3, 5.34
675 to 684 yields 0.6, 5.18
